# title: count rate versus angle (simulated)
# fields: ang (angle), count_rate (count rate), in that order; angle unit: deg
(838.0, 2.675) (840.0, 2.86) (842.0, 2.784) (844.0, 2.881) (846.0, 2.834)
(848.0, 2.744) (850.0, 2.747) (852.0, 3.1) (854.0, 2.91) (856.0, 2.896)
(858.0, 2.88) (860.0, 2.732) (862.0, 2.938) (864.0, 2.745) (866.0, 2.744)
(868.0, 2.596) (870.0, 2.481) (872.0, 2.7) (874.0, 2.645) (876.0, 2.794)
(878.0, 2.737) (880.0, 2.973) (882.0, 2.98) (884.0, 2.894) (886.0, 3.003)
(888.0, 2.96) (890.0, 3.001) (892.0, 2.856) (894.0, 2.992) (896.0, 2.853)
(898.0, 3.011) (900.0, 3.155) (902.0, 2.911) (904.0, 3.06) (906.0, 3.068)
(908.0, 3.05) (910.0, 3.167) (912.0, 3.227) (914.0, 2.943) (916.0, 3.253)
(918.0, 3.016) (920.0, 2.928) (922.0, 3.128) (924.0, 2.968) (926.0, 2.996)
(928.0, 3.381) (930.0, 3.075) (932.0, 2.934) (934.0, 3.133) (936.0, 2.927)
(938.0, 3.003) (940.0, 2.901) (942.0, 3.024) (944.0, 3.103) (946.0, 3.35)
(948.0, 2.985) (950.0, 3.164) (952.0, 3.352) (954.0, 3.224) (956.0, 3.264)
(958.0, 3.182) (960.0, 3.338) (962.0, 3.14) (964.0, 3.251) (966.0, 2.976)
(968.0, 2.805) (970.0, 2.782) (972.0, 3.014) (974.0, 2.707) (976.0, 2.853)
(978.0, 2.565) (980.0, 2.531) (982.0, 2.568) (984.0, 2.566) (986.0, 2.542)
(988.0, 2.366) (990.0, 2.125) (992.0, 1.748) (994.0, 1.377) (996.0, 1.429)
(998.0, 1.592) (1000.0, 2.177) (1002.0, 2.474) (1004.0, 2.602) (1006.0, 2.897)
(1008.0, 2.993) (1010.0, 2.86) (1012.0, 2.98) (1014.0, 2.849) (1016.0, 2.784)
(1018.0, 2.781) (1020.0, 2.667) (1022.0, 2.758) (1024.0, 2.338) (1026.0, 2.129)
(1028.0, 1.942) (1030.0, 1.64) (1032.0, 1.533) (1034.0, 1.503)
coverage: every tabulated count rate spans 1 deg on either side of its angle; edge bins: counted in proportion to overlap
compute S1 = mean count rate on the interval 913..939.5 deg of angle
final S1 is 3.05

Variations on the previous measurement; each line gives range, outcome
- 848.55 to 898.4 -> 2.84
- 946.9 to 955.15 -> 3.18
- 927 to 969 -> 3.12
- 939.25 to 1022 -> 2.73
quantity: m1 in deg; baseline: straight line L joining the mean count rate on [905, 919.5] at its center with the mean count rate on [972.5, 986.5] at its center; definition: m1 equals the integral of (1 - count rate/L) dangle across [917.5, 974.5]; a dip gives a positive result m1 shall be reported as -4.24 deg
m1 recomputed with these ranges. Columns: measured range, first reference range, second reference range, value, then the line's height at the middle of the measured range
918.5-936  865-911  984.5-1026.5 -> -2.1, 2.73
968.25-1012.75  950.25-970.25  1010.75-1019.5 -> 7.9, 2.98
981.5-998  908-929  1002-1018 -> 4.8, 2.88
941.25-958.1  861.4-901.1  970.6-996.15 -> -4.4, 2.53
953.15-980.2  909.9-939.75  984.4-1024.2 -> -2.5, 2.73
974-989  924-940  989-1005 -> -2.5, 2.2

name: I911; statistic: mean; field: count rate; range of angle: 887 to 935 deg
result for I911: 3.04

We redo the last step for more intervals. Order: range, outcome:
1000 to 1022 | 2.76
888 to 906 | 2.98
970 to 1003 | 2.3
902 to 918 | 3.09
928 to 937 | 3.06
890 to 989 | 2.99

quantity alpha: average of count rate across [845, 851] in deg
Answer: 2.77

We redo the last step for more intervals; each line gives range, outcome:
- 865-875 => 2.63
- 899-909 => 3.05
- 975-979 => 2.71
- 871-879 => 2.72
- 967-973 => 2.87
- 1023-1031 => 2.01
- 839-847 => 2.84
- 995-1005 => 2.05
